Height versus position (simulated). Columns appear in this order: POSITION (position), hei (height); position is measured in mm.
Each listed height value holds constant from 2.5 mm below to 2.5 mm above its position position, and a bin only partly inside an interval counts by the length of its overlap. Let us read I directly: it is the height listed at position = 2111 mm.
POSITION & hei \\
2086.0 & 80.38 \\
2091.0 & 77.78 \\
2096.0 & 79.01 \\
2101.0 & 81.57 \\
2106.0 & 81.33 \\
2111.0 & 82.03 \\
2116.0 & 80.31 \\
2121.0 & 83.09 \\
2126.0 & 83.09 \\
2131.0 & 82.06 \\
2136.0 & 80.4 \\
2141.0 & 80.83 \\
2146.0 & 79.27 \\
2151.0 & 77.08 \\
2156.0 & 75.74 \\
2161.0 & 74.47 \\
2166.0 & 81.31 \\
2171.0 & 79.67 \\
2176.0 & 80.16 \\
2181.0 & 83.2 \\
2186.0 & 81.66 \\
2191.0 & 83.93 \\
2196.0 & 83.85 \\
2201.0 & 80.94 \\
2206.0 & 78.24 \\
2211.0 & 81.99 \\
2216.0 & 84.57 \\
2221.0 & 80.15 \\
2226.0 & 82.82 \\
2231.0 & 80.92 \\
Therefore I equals 82.03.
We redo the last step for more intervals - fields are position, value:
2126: 83.09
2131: 82.06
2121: 83.09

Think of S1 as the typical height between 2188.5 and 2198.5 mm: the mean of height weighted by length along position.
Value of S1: 83.9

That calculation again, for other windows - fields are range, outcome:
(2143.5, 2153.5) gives 78.2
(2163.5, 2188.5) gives 81.2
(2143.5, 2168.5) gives 77.6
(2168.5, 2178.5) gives 79.9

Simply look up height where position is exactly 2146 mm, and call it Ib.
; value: 79.27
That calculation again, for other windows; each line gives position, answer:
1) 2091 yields 77.78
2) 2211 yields 81.99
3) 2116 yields 80.31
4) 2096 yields 79.01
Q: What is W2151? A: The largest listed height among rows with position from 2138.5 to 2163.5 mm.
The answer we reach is 80.83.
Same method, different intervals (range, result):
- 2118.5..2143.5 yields 83.09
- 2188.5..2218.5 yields 84.57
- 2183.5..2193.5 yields 83.93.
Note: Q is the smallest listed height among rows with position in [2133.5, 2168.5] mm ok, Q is 74.47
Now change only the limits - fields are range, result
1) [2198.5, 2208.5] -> 78.24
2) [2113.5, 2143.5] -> 80.31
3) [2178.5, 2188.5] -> 81.66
